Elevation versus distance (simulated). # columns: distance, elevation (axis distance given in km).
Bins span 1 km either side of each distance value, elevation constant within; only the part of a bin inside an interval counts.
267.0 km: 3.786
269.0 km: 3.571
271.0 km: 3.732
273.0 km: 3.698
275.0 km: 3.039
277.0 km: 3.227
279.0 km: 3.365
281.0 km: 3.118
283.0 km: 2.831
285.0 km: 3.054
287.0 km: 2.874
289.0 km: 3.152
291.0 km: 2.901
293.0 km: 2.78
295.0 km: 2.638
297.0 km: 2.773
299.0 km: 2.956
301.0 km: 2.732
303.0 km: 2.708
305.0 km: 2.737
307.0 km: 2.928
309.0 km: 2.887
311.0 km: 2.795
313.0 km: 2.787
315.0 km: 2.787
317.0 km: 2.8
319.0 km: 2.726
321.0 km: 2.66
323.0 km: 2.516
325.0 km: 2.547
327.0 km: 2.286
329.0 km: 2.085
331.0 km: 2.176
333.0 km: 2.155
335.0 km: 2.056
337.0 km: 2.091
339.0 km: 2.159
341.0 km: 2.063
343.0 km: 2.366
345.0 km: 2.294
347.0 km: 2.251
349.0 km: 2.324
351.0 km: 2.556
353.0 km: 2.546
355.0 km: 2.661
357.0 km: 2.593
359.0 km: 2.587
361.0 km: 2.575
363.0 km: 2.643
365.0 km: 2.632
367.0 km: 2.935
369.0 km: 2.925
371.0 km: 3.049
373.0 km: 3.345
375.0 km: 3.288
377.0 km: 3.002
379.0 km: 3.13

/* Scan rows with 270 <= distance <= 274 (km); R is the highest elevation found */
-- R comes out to 3.732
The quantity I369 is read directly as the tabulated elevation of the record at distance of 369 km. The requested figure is 2.925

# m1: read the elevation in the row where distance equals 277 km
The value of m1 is 3.227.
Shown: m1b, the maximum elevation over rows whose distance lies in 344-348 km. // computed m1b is 2.294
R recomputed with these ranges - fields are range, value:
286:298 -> 3.152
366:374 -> 3.345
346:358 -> 2.661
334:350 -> 2.366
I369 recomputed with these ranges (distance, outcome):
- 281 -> 3.118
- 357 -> 2.593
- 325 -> 2.547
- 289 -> 3.152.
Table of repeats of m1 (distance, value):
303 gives 2.708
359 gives 2.587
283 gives 2.831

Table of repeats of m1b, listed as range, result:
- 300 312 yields 2.928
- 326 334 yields 2.286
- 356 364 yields 2.643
